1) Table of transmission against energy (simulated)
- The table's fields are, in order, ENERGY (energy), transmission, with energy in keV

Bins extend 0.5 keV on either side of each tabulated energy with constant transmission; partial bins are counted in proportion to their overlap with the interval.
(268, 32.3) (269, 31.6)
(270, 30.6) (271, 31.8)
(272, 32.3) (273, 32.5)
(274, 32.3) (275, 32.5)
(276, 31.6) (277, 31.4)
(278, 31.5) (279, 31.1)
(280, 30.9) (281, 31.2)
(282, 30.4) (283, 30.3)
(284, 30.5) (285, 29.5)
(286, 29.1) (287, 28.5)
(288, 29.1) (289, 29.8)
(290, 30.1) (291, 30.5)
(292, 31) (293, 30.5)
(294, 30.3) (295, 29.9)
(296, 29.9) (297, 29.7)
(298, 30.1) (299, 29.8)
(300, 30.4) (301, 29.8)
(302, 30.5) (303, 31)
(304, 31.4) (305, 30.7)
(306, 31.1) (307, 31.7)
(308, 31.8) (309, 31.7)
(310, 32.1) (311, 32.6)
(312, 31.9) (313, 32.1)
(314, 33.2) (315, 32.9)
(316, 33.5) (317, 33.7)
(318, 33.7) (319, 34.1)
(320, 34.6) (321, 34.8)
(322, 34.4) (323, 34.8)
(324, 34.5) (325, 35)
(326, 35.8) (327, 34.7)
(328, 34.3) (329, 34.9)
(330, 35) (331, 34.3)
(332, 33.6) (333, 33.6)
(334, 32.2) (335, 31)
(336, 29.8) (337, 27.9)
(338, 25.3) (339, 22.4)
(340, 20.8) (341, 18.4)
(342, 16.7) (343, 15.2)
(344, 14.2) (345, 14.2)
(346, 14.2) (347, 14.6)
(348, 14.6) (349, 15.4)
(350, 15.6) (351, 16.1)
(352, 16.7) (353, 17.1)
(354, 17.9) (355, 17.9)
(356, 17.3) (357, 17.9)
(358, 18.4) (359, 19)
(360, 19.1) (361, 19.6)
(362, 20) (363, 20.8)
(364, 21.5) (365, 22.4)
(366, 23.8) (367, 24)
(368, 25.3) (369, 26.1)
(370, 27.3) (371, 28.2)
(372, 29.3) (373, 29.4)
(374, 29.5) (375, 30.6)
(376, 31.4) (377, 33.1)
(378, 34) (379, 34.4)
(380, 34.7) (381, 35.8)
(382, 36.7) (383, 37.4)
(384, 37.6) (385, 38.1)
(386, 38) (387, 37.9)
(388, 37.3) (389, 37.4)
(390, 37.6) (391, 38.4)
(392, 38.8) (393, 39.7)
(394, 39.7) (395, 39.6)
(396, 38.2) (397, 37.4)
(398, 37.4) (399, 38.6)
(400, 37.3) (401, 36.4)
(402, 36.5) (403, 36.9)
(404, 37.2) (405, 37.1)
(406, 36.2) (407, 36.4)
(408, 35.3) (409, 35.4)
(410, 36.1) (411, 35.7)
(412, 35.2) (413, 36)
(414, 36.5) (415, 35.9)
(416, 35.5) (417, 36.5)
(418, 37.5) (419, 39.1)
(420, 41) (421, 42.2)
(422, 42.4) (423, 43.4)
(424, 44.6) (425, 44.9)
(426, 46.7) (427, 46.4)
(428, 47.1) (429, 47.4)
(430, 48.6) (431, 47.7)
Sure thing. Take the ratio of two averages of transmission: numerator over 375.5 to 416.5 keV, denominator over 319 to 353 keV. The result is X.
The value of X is 1.41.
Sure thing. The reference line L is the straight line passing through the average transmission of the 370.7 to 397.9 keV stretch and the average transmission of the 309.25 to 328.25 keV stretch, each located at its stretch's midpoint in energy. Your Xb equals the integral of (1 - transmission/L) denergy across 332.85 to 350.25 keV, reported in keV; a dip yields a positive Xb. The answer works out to 6.92 keV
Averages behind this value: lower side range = 33.8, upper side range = 35.6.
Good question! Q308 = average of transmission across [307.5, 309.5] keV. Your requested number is 31.8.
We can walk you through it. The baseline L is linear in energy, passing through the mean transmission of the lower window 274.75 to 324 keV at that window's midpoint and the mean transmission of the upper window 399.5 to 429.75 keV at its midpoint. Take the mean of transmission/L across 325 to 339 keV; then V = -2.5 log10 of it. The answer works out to 0.05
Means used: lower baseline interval 31.4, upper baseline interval 39.2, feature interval 32.2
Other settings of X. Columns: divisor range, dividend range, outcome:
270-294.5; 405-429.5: 1.29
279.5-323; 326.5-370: 0.72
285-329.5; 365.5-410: 1.09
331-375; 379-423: 1.71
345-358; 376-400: 2.28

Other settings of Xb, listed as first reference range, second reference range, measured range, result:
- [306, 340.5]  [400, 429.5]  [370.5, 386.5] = 1.25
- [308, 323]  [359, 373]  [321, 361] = 6.71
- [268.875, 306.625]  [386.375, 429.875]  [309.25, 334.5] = -0.62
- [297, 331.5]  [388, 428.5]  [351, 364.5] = 6.44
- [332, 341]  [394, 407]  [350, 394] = 7.00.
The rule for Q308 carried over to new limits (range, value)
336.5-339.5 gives 25.2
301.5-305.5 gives 30.9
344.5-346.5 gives 14.2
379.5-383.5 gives 36.1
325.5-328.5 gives 34.9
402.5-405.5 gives 37.1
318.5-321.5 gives 34.5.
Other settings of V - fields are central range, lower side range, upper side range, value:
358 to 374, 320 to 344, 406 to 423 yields 0.36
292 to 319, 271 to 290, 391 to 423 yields 0.03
